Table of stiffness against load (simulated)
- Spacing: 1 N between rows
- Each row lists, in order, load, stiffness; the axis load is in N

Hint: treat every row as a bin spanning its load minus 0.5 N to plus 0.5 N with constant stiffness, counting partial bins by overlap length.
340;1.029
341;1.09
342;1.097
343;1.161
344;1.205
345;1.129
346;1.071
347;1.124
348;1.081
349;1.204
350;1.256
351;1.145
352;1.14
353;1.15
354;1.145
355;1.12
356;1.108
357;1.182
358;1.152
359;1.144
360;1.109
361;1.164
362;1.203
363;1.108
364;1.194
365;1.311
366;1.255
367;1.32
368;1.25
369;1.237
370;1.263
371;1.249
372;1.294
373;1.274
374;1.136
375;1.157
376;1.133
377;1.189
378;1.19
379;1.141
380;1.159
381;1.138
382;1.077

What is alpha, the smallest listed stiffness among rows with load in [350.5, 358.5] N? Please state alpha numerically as 1.108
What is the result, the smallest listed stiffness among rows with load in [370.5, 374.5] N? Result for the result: 1.136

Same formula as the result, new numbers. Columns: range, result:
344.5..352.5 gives 1.071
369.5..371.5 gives 1.249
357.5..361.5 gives 1.109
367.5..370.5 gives 1.237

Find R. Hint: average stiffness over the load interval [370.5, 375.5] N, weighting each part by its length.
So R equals 1.22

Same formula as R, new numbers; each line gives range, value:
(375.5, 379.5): 1.16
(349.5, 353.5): 1.17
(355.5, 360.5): 1.14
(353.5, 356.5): 1.12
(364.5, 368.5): 1.28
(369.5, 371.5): 1.26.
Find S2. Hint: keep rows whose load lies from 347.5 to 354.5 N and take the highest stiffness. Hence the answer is 1.256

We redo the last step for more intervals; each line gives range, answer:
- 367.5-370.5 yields 1.263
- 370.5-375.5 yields 1.294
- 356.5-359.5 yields 1.182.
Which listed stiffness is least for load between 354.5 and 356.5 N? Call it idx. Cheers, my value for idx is 1.108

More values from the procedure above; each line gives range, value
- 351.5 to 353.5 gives 1.14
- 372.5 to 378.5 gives 1.133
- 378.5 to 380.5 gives 1.141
